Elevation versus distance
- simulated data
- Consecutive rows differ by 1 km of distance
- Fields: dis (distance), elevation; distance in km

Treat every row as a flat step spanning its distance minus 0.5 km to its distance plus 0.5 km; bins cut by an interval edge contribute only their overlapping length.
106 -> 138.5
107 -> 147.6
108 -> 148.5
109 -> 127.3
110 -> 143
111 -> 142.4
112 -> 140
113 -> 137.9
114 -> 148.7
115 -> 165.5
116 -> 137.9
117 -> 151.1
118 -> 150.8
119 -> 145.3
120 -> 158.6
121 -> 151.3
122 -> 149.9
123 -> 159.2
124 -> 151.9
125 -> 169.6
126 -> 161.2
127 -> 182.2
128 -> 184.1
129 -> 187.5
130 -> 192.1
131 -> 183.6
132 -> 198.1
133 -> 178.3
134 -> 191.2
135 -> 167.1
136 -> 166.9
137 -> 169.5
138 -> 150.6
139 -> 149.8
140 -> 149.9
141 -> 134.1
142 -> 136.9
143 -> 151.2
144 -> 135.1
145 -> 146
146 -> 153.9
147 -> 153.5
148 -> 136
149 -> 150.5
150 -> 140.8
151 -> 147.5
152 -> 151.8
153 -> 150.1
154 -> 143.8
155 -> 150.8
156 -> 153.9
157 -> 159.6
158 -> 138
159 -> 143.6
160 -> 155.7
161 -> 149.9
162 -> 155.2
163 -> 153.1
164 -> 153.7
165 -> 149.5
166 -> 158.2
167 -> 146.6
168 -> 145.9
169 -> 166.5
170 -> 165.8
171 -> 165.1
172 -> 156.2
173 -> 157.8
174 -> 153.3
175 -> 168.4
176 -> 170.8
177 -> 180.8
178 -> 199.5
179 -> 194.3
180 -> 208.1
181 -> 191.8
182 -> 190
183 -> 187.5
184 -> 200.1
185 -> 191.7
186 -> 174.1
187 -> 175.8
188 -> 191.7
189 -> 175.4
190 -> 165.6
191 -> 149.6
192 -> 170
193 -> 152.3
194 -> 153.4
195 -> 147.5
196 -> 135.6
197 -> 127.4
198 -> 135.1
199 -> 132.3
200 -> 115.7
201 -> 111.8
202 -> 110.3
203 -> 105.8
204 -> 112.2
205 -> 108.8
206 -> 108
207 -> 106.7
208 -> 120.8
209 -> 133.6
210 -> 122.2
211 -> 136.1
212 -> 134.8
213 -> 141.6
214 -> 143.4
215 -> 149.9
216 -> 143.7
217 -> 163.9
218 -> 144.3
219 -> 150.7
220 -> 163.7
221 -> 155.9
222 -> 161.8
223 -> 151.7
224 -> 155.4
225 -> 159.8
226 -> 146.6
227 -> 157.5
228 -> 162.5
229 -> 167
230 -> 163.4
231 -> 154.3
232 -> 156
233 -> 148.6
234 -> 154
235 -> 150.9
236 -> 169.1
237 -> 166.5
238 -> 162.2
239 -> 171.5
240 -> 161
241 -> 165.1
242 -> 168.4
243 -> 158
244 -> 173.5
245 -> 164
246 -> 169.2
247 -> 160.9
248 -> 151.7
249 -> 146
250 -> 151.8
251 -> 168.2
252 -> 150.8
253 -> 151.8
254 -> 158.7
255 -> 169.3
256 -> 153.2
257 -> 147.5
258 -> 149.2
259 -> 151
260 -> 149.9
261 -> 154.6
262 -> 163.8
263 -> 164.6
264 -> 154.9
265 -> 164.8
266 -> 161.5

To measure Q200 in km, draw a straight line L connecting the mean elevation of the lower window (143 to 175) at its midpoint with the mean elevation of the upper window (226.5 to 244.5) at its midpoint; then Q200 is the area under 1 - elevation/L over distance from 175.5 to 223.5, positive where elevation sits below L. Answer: 1.4 km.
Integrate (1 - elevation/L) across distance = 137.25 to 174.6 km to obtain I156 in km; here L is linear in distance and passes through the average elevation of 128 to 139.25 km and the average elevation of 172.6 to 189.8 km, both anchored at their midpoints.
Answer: 6.1 km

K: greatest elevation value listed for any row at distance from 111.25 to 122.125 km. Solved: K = 165.5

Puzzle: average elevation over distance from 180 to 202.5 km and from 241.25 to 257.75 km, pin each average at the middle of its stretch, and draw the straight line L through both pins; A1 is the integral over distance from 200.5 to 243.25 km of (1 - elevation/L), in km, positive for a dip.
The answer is 3.5 km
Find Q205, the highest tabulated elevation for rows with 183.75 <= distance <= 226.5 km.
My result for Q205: 200.1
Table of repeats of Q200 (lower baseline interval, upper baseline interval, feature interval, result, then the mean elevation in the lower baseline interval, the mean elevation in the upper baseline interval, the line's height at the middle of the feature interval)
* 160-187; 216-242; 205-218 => 2.3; 170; 158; 162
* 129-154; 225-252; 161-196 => -2.2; 158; 160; 159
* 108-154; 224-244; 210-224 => 1.0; 156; 160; 160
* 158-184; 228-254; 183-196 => -0.4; 167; 160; 165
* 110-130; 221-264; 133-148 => 0.3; 157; 159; 157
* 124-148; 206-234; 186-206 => 1.5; 164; 147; 152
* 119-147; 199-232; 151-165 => 0.5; 163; 140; 156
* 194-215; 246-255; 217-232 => -1.9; 126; 157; 139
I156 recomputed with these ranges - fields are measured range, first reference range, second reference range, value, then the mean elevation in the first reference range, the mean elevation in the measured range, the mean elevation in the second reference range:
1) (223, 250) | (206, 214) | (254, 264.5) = -3.2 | 128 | 160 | 156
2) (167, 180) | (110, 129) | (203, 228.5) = -2.0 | 155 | 169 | 141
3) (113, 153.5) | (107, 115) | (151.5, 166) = -3.2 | 143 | 158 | 151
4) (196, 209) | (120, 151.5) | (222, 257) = 3.4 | 161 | 118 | 159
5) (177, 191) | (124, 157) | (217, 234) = -2.5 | 160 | 186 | 156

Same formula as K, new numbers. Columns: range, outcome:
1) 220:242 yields 171.5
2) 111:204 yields 208.1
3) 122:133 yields 198.1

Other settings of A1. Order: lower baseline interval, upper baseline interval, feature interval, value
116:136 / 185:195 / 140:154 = 1.9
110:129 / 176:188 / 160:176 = 2.2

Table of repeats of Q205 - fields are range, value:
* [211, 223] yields 163.9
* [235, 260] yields 173.5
